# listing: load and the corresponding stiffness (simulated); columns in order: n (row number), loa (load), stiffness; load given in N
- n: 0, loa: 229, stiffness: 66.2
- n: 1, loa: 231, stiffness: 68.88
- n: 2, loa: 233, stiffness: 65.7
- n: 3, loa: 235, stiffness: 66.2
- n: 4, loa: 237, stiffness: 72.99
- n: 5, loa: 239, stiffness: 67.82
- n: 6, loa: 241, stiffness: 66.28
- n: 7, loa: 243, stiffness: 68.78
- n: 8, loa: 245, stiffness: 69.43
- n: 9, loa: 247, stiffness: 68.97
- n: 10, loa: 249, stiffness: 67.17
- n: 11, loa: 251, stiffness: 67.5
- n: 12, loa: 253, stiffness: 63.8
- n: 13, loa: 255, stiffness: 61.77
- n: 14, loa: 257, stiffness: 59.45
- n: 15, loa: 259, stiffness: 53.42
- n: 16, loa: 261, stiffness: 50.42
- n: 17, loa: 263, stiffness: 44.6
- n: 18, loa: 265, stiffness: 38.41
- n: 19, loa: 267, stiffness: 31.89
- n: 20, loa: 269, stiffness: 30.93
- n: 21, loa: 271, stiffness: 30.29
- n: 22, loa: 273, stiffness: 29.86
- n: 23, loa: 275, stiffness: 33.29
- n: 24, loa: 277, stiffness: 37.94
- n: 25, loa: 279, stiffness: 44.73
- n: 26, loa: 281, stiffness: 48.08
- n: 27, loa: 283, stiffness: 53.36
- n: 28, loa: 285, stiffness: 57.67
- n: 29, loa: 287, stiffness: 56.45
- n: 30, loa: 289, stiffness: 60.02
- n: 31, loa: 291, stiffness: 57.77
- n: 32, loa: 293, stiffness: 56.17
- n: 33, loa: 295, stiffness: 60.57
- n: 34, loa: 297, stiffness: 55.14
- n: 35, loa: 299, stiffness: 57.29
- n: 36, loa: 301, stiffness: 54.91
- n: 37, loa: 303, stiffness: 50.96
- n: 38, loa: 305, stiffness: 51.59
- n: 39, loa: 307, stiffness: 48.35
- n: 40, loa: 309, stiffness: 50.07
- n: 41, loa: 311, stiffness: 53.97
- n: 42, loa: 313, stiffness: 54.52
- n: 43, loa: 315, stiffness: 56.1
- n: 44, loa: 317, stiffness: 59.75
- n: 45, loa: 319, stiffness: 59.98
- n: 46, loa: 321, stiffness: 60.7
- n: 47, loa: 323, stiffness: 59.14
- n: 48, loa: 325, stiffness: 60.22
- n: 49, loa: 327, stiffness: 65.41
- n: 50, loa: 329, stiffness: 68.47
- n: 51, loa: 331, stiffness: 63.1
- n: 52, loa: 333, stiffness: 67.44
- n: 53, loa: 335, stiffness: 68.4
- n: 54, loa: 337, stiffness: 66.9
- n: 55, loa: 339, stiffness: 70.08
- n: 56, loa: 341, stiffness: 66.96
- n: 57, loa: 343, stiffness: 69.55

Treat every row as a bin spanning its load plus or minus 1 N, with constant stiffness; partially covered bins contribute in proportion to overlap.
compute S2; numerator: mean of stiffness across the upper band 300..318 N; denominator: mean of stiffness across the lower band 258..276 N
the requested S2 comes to 1.40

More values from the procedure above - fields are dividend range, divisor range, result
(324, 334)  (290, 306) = 1.17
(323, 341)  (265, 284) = 1.74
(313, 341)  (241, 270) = 1.13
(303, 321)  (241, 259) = 0.84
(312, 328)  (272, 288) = 1.32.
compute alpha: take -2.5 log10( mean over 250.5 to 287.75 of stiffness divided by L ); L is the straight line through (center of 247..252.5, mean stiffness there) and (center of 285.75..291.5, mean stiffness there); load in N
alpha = 0.321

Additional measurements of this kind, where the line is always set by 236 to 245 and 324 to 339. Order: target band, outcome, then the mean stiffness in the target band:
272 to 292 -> 0.374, 47.9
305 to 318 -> 0.236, 53.6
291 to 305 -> 0.203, 55.7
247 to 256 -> 0.051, 65.5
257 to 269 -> 0.478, 44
